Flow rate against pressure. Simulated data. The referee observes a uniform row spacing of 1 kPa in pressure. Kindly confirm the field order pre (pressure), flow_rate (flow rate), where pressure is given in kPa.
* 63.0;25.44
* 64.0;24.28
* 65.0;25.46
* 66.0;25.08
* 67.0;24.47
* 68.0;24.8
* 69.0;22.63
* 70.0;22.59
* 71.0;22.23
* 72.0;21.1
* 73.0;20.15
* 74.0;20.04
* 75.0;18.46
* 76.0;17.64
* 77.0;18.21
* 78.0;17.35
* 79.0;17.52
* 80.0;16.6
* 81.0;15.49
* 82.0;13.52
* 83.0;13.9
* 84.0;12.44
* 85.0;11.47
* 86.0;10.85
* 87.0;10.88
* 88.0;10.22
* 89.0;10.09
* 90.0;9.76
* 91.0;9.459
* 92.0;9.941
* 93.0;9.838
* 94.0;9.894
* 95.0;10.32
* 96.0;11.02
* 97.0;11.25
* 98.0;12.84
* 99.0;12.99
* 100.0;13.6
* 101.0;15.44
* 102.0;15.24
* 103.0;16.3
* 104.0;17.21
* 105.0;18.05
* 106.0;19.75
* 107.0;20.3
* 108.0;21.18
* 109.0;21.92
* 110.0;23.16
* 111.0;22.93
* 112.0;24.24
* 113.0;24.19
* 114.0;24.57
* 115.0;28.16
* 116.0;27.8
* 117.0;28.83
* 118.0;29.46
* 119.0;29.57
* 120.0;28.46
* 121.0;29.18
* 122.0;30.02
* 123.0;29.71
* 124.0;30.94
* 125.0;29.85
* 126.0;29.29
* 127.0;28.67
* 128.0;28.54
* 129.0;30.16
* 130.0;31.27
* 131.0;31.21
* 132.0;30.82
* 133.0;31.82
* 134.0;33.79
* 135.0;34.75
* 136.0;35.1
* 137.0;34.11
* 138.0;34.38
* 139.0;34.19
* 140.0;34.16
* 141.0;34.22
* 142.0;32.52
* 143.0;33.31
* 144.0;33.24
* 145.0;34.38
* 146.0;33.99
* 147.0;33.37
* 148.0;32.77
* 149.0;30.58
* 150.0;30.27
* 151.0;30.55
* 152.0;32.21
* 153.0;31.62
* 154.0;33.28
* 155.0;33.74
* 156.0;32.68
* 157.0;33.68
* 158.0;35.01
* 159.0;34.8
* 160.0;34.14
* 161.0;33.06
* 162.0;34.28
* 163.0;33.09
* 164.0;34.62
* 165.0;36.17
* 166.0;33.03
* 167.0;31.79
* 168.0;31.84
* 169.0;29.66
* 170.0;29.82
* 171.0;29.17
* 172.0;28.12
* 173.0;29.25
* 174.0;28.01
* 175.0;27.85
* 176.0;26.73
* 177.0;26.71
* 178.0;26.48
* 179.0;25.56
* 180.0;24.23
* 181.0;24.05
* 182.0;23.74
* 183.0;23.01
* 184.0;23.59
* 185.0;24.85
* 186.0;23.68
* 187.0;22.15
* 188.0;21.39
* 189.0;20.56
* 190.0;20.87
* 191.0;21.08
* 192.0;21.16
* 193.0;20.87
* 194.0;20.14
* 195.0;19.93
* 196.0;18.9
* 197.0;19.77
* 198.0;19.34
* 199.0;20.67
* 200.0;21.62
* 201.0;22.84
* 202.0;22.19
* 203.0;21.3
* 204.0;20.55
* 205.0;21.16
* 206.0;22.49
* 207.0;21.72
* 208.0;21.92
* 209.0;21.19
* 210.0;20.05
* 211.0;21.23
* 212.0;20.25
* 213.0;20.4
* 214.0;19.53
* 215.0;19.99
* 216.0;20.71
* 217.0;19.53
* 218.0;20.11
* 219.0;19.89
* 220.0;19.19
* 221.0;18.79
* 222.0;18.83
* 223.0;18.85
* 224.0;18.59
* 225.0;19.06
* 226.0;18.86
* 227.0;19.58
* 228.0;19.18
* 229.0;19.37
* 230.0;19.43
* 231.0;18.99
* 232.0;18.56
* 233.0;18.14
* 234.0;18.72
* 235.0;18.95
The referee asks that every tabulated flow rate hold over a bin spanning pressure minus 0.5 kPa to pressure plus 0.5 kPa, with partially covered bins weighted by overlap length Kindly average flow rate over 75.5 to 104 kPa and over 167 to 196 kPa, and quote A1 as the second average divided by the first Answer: 1.9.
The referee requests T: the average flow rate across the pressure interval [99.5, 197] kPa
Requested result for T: 27.9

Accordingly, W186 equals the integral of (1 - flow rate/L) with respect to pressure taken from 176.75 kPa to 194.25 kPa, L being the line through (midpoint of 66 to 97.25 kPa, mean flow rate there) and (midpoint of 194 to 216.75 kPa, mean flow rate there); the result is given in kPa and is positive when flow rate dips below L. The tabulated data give -2.7 kPa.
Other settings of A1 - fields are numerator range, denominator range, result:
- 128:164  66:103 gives 2.16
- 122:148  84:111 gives 2.29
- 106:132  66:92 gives 1.65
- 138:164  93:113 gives 1.99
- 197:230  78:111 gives 1.41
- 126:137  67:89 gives 1.85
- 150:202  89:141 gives 1.15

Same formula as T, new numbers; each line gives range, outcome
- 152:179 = 31.4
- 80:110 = 13.8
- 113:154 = 31.2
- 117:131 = 29.7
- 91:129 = 21.4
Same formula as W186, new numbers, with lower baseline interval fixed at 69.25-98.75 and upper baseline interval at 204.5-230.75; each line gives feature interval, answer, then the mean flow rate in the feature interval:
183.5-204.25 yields -2.6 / 21.3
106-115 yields -4.3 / 22.9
